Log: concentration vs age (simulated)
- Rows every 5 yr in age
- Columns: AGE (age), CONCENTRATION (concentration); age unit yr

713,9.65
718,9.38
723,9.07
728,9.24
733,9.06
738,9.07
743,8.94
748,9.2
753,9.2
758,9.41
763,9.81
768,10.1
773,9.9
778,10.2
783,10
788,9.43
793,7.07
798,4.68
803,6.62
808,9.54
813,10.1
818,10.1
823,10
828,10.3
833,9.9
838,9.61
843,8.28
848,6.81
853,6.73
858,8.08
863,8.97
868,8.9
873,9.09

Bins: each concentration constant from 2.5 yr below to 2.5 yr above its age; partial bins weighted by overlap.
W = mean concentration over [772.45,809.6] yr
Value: 8.33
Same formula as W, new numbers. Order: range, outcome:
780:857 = 8.61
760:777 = 9.94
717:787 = 9.47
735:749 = 9.06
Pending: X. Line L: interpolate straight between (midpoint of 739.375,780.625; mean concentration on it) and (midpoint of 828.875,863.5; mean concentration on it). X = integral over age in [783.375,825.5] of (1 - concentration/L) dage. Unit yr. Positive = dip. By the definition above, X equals 2.0 yr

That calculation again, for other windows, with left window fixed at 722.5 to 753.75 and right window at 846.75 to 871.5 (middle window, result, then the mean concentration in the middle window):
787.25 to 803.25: 3.5 yr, 6.73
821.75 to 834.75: -2.8 yr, 10.1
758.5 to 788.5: -3.8 yr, 9.91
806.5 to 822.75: -3.0 yr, 9.95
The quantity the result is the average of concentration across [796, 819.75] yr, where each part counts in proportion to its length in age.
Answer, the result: 8.22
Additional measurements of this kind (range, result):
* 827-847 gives 9.26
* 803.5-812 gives 8.95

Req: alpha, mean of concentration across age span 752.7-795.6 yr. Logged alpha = 9.46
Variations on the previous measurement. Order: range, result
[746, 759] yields 9.26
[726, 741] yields 9.11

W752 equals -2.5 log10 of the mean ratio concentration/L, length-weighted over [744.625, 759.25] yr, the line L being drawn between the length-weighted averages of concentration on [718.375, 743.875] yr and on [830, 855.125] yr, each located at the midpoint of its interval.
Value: -0.03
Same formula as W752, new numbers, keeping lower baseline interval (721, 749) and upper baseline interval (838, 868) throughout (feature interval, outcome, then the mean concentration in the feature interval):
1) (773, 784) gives -0.16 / 10.1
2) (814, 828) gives -0.21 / 10.1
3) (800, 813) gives 0.01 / 8.34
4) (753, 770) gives -0.10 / 9.68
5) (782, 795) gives -0.02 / 8.77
